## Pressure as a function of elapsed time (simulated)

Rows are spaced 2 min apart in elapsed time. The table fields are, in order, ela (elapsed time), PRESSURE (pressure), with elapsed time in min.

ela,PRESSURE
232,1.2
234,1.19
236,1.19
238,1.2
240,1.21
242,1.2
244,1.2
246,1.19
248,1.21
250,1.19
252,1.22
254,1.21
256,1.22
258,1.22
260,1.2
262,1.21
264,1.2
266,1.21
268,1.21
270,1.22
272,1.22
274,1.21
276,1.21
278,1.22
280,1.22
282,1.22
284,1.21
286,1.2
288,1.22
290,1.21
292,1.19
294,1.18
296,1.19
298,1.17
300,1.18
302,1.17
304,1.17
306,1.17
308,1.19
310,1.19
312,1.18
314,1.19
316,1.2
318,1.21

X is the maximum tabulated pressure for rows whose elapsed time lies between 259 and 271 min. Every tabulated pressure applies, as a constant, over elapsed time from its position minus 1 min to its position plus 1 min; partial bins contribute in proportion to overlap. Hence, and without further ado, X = 1.22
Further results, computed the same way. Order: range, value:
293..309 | 1.19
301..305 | 1.17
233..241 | 1.21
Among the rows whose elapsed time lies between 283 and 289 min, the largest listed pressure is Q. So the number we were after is 1.22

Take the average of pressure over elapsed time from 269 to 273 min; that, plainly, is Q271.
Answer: 1.22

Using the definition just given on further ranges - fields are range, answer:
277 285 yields 1.22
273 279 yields 1.21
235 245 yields 1.2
